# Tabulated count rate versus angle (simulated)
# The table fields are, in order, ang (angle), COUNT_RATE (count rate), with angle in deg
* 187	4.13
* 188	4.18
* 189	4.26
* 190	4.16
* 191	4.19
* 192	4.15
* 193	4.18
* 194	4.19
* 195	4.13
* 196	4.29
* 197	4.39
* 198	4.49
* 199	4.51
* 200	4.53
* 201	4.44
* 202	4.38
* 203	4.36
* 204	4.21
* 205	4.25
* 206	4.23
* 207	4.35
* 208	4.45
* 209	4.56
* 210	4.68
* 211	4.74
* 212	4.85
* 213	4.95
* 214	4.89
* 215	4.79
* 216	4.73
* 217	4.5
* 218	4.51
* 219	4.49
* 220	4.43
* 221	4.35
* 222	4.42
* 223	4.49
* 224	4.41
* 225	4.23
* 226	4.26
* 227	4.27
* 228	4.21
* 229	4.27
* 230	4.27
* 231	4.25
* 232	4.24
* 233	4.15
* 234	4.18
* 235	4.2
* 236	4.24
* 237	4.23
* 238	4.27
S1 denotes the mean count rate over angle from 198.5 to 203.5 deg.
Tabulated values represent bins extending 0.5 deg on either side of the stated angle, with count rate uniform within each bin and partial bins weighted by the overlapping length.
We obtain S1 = 4.44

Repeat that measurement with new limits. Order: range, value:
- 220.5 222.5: 4.38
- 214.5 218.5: 4.63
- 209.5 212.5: 4.76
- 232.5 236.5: 4.19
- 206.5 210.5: 4.51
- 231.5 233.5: 4.2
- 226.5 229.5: 4.25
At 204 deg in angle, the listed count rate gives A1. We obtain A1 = 4.21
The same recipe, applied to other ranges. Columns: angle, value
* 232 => 4.24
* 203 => 4.36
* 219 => 4.49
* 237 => 4.23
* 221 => 4.35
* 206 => 4.23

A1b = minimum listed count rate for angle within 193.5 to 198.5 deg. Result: 4.13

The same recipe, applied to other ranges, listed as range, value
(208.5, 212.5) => 4.56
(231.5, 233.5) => 4.15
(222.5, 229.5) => 4.21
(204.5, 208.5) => 4.23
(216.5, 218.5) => 4.5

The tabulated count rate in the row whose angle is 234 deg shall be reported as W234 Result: 4.18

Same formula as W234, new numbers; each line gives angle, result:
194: 4.19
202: 4.38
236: 4.24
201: 4.44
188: 4.18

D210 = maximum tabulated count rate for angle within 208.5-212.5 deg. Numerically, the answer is 4.85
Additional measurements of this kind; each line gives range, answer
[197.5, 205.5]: 4.53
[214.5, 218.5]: 4.79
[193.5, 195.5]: 4.19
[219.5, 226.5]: 4.49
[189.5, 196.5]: 4.29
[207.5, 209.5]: 4.56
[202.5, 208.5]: 4.45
